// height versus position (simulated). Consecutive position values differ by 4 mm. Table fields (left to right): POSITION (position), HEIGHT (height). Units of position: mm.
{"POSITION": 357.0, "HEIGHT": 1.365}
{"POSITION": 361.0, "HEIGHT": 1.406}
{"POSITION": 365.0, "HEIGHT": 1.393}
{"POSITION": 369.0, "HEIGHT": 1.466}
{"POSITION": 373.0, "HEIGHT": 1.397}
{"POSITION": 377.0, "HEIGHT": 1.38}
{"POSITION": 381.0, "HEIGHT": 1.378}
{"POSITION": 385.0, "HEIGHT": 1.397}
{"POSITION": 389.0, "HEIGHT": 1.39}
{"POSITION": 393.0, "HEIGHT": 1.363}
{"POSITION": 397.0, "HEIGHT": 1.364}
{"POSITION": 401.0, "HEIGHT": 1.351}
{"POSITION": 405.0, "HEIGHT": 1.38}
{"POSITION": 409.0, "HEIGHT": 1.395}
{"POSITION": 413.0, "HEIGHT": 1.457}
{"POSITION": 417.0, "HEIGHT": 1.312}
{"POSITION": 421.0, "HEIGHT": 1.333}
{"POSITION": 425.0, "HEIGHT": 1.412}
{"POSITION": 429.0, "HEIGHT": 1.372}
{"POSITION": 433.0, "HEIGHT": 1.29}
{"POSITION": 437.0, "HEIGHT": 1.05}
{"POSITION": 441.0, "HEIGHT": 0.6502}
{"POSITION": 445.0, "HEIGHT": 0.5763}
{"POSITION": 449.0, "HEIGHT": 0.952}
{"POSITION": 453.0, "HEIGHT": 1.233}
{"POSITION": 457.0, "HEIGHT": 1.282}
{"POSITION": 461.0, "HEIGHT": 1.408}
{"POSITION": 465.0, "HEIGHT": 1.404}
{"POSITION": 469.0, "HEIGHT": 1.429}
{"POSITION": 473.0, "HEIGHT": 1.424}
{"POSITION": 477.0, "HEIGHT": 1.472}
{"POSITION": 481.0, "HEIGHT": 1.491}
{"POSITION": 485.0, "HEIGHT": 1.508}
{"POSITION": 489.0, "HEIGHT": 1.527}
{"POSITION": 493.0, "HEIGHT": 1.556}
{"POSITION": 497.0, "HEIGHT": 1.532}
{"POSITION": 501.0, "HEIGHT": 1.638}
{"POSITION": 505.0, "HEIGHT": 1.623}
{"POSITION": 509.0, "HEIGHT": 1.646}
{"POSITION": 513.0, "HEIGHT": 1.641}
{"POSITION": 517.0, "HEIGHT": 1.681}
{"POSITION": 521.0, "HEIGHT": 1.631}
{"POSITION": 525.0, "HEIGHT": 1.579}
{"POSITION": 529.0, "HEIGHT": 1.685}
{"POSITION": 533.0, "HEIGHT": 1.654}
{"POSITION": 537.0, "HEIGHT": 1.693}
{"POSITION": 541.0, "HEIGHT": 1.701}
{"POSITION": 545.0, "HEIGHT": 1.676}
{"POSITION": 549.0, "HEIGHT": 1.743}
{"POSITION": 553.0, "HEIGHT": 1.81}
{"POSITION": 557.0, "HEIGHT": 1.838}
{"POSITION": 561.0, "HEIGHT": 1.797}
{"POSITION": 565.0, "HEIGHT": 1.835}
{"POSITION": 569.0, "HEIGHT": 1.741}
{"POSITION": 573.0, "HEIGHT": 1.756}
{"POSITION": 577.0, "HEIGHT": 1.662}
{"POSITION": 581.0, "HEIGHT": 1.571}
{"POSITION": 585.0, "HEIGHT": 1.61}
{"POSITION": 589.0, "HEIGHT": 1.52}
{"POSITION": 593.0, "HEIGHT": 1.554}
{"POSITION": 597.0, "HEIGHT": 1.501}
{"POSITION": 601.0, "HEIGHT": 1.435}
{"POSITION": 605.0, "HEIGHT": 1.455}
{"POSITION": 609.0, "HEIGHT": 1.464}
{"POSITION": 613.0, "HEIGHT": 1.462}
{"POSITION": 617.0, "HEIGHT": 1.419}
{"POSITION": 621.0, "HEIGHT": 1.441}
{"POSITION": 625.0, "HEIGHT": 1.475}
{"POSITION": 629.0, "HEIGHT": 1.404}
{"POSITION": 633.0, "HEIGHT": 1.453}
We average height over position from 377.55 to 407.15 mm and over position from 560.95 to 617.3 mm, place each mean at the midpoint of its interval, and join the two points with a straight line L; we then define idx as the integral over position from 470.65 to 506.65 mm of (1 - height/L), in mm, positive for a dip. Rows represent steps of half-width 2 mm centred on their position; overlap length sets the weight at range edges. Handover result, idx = -1.2 mm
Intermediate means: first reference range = 1.38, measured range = 1.53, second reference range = 1.58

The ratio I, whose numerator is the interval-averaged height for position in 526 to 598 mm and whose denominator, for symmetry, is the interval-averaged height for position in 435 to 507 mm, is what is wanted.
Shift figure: 1.28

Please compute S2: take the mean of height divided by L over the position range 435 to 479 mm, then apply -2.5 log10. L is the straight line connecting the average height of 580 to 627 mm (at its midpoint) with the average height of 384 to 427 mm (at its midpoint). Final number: 0.20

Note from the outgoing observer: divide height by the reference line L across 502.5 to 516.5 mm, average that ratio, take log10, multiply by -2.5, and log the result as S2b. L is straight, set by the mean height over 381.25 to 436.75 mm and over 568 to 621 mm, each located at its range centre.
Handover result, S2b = -0.13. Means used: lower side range 1.36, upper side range 1.54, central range 1.64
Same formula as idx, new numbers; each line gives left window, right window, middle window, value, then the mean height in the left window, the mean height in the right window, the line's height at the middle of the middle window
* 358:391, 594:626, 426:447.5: 6.20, 1.4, 1.46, 1.42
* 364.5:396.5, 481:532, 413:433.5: 1.47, 1.39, 1.6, 1.46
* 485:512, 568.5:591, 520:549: -1.07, 1.58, 1.64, 1.61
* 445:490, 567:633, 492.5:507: -2.18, 1.34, 1.53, 1.38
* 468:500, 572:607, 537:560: -3.23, 1.5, 1.56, 1.53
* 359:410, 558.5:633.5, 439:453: 6.23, 1.39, 1.56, 1.44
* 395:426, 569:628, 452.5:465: 0.73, 1.37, 1.53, 1.41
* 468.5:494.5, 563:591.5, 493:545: -2.69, 1.49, 1.67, 1.56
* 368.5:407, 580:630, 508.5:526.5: -2.39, 1.38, 1.49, 1.44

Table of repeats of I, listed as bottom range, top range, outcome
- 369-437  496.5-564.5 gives 1.23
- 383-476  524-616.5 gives 1.29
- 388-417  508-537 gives 1.19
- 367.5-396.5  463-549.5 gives 1.14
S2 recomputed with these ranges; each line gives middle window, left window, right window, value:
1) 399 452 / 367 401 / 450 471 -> 0.140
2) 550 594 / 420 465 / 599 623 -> -0.232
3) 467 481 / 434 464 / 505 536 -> -0.156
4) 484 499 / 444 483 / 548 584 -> -0.090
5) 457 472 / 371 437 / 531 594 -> 0.072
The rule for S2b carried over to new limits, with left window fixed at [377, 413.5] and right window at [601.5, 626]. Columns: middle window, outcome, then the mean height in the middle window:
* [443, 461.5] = 0.30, 1.06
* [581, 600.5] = -0.07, 1.54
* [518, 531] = -0.15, 1.64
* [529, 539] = -0.18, 1.68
